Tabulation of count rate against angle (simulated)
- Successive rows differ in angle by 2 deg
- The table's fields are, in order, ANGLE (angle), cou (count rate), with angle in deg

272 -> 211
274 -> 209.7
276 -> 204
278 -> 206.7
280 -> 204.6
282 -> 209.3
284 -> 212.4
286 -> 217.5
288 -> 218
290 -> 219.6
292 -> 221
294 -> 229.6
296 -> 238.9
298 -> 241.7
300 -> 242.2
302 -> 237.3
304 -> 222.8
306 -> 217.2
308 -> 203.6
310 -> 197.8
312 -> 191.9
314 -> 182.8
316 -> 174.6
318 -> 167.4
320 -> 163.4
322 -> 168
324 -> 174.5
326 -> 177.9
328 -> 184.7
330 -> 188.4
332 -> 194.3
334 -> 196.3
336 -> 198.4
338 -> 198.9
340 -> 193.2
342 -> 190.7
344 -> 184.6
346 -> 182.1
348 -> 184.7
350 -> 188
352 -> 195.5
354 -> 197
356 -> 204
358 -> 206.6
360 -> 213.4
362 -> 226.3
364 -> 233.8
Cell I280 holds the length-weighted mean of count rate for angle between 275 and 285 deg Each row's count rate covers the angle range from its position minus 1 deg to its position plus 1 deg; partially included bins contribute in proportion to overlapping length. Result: 207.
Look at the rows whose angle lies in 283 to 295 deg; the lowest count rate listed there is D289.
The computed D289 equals 212.4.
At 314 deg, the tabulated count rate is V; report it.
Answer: 182.8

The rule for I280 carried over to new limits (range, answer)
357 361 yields 210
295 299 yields 240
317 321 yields 165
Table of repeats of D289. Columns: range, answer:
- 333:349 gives 182.1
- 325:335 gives 177.9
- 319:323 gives 163.4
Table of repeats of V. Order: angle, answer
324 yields 174.5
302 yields 237.3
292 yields 221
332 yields 194.3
